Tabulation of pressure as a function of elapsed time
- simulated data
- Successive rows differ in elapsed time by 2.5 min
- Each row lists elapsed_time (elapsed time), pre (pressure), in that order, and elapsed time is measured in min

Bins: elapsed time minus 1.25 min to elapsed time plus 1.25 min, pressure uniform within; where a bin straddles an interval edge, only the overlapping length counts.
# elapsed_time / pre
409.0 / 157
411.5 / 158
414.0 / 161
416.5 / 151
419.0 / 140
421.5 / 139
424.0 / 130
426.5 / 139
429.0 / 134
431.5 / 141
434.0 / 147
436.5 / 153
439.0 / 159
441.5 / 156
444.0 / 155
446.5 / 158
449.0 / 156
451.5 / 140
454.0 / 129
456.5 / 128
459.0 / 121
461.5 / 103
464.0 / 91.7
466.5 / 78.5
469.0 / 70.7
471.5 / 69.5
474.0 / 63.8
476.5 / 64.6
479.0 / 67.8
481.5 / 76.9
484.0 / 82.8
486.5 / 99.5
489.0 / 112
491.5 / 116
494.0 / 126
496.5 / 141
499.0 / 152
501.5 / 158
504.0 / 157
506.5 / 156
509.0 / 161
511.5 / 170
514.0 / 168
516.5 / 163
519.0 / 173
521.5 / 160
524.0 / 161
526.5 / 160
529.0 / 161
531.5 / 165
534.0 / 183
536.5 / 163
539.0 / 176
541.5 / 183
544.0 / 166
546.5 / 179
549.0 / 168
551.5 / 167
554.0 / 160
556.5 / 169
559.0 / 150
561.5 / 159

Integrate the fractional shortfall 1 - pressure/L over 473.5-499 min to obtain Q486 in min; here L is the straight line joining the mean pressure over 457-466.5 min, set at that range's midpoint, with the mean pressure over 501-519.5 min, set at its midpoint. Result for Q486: 6.9 min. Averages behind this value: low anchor 104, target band 98.8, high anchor 163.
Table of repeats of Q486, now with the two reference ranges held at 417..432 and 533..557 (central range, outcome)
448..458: 0.6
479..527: 6.2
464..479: 7.9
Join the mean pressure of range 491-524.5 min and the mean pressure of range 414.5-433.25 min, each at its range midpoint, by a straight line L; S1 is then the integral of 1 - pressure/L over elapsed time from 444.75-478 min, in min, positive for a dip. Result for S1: 9.14 min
